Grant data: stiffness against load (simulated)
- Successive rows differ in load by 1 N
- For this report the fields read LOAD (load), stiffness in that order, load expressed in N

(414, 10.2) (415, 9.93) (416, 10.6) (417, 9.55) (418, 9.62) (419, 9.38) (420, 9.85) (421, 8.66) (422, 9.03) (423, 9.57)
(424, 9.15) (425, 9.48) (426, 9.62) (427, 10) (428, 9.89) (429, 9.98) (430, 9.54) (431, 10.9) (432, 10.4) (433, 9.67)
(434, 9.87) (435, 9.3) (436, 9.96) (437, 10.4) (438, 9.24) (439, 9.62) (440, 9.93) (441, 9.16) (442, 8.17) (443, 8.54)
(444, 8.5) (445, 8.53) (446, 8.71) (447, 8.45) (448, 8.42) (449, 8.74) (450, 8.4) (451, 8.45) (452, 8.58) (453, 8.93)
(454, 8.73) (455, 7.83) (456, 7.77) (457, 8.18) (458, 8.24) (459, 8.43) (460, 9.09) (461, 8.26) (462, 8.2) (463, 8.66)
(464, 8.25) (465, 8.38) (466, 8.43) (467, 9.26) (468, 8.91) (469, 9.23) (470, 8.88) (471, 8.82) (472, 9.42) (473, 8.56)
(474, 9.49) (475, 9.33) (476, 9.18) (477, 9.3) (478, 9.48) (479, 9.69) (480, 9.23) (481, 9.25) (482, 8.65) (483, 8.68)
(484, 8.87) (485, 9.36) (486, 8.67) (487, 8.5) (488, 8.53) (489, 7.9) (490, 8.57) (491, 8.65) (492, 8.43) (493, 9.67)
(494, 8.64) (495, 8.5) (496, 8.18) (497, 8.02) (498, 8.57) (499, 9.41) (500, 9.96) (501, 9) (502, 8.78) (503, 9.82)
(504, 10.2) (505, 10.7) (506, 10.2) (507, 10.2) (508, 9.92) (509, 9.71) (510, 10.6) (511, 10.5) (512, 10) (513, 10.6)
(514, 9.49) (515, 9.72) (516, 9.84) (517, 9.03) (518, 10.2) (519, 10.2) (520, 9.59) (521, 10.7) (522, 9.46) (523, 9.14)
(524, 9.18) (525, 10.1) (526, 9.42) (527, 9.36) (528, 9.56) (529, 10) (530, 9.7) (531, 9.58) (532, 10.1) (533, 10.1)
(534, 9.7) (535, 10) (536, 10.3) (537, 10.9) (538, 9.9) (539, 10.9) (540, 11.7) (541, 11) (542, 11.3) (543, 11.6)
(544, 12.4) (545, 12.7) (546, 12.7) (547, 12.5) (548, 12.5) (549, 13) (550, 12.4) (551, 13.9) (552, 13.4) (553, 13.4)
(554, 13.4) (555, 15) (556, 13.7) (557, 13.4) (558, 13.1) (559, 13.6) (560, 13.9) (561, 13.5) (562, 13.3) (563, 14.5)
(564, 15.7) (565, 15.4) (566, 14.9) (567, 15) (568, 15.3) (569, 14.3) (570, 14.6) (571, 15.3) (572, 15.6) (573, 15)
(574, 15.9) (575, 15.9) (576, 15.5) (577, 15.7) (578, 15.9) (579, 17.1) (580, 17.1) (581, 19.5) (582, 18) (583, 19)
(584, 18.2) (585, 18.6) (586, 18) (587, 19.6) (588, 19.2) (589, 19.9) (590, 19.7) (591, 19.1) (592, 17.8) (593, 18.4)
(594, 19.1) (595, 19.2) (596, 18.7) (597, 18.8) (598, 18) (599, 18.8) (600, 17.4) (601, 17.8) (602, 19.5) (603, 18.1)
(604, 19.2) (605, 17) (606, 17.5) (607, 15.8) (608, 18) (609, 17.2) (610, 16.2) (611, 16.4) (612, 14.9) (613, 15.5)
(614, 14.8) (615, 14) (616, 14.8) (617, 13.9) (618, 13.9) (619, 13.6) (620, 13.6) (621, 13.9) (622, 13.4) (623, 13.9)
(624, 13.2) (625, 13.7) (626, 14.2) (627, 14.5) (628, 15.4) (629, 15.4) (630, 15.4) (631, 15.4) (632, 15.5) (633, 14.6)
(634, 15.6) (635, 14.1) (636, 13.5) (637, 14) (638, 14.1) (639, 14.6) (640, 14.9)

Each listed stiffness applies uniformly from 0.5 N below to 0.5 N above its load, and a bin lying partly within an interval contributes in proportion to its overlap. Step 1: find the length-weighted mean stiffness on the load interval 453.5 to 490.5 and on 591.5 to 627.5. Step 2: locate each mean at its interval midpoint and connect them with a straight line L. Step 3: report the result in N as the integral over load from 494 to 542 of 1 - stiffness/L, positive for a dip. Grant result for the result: 6.1 N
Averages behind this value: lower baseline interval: 8.76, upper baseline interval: 16.2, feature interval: 9.83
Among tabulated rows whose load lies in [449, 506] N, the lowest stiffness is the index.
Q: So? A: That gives 7.77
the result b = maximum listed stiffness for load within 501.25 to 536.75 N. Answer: 10.7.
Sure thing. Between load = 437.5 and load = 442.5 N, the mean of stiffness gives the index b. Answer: 9.22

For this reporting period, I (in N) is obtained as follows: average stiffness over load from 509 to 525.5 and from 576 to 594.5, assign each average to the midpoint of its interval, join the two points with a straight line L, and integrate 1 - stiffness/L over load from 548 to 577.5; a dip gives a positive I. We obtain 2.1 N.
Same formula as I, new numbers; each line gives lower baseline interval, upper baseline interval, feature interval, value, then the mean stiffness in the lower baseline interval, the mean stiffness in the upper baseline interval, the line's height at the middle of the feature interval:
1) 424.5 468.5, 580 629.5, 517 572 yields 7.4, 9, 16.8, 13.8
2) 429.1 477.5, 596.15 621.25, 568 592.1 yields -3.5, 8.95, 16.4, 15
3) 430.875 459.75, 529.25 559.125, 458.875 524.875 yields 7.0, 8.94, 11.9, 10.3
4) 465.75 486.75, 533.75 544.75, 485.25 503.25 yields 1.6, 9.08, 11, 9.62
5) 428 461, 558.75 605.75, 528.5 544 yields 4.2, 9.02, 17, 14.4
